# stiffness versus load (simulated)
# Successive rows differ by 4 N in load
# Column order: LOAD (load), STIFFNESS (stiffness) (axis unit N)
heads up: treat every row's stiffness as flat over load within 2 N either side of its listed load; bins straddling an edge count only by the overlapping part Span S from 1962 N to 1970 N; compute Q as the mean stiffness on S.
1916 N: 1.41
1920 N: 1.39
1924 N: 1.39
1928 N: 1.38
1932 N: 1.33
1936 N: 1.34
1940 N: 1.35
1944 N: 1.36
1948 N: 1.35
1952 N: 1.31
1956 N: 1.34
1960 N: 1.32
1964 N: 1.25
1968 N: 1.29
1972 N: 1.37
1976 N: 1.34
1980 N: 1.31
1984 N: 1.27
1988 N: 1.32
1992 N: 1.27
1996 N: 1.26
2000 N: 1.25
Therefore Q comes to 1.27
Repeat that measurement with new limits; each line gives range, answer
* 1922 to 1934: 1.37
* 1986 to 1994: 1.29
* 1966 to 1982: 1.33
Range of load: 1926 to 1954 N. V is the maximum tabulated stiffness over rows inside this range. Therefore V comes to 1.38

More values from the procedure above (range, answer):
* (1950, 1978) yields 1.37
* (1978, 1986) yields 1.31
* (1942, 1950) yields 1.36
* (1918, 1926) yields 1.39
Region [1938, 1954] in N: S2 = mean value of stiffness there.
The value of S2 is 1.34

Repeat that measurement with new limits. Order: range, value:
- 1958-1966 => 1.29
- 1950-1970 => 1.3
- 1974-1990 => 1.31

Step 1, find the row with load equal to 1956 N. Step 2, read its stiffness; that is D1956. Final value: 1.34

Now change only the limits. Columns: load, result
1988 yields 1.32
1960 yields 1.32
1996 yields 1.26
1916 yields 1.41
